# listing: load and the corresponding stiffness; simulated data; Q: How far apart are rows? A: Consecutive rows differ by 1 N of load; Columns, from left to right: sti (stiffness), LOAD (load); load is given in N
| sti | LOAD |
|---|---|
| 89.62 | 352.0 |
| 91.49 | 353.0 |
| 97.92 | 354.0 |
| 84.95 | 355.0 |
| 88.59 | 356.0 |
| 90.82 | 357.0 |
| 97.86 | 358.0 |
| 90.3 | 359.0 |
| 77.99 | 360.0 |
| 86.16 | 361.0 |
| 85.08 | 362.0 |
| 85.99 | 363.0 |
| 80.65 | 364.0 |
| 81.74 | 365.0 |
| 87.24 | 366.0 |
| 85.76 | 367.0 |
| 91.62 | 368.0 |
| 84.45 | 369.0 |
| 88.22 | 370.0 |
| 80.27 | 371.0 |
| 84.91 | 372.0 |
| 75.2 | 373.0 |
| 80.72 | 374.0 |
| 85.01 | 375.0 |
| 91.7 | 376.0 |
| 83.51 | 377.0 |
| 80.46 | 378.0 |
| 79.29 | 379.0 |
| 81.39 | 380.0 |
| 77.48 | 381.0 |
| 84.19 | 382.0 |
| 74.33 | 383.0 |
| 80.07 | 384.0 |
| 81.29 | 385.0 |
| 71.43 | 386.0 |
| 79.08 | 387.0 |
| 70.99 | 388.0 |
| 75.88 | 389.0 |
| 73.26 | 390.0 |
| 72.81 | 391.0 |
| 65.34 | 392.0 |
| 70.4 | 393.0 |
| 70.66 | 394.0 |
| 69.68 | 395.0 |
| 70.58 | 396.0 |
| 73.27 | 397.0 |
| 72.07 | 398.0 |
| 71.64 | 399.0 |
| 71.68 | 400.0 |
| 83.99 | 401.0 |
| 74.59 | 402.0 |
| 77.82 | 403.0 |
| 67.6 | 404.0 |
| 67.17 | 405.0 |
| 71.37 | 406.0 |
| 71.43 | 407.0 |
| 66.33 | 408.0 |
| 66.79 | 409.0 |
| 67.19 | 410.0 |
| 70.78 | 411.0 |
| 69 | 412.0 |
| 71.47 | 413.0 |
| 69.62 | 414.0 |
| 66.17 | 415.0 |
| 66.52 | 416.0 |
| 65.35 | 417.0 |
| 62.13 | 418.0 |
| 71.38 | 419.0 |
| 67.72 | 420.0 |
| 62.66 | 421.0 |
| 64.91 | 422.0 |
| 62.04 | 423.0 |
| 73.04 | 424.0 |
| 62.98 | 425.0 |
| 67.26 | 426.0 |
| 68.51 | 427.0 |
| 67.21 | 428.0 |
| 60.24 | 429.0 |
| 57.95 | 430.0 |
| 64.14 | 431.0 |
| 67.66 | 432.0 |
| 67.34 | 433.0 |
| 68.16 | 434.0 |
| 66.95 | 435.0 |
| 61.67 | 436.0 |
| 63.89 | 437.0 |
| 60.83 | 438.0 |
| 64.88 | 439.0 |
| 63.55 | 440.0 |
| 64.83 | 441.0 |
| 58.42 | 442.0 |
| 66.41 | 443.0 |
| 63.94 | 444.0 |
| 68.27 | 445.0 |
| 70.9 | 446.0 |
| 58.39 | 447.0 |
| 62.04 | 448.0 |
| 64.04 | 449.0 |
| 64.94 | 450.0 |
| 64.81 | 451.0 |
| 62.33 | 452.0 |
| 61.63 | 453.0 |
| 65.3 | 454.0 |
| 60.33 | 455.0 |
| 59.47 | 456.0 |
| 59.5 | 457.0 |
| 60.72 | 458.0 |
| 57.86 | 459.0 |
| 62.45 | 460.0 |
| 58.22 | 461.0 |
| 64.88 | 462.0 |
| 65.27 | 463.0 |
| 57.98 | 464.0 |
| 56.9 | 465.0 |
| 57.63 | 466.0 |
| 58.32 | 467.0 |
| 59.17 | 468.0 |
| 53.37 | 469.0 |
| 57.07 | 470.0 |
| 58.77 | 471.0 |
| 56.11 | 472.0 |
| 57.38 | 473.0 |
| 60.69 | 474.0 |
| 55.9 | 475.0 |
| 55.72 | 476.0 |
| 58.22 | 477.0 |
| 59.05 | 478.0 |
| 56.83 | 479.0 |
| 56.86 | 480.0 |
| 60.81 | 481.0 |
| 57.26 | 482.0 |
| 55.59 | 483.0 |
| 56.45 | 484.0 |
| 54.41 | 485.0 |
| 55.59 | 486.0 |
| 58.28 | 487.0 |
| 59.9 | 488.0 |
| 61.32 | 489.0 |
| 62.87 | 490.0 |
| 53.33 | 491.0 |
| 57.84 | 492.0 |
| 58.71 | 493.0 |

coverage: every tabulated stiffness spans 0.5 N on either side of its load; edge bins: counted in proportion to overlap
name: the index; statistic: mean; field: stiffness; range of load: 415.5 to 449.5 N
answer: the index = 64.9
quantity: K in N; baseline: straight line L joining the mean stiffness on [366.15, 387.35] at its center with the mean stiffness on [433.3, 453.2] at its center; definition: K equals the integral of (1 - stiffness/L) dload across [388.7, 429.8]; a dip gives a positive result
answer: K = 2.3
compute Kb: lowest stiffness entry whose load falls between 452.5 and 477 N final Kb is 53.37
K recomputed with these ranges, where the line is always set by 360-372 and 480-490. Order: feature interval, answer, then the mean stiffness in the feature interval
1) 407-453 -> 3.18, 65.5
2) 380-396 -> 1.08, 74.6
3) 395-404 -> 0.40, 73.8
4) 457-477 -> 1.08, 58.7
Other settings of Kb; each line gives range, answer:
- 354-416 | 65.34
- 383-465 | 56.9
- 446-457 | 58.39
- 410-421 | 62.13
